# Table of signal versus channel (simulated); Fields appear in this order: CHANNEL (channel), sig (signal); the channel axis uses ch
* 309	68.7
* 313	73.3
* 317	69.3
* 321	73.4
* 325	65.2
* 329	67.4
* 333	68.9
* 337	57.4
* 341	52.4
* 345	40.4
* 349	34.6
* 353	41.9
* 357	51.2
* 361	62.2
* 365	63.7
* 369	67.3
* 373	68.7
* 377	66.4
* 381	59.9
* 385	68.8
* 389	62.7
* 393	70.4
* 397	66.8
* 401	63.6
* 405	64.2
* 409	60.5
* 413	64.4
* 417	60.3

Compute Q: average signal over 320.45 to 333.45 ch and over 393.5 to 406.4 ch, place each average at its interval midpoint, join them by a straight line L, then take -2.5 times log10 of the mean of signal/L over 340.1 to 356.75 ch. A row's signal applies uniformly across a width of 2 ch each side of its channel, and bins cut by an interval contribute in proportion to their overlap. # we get 0.50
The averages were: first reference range 68.2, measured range 42.6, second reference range 65.5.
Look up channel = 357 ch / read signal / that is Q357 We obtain 51.2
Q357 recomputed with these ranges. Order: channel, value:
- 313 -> 73.3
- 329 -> 67.4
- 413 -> 64.4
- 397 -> 66.8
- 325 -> 65.2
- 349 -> 34.6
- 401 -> 63.6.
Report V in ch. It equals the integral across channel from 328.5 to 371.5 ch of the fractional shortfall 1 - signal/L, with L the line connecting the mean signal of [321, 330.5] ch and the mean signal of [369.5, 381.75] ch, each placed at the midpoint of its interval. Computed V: 7.6 ch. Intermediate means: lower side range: 67.7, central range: 55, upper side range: 65.8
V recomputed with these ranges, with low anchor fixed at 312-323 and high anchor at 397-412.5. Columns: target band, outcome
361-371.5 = 0.3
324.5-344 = 2.6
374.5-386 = 0.2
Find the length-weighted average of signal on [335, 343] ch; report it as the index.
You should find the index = 54.9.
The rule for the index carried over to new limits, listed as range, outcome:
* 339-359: 44.1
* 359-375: 65.5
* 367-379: 67.5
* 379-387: 64.3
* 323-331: 66.3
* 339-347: 46.4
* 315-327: 69.3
